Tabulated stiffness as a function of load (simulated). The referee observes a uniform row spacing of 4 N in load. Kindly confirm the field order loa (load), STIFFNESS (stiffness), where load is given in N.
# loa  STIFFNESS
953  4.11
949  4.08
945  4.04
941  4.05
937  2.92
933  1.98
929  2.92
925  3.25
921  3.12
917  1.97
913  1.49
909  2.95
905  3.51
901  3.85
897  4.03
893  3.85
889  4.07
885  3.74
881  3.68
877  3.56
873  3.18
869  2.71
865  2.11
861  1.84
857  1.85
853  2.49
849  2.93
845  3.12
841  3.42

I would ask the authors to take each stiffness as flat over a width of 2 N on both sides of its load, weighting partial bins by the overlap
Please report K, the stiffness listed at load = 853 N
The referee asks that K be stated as 2.49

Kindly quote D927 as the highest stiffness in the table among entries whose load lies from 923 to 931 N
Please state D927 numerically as 3.25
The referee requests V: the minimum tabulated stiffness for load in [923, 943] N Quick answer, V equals 1.98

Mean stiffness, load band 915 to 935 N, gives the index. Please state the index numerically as 2.65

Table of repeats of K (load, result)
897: 4.03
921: 3.12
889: 4.07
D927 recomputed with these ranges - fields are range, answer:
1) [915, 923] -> 3.12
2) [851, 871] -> 2.71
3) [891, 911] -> 4.03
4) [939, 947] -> 4.05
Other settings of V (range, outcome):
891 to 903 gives 3.85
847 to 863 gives 1.84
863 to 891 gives 2.11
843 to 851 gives 2.93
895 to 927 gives 1.49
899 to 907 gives 3.51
